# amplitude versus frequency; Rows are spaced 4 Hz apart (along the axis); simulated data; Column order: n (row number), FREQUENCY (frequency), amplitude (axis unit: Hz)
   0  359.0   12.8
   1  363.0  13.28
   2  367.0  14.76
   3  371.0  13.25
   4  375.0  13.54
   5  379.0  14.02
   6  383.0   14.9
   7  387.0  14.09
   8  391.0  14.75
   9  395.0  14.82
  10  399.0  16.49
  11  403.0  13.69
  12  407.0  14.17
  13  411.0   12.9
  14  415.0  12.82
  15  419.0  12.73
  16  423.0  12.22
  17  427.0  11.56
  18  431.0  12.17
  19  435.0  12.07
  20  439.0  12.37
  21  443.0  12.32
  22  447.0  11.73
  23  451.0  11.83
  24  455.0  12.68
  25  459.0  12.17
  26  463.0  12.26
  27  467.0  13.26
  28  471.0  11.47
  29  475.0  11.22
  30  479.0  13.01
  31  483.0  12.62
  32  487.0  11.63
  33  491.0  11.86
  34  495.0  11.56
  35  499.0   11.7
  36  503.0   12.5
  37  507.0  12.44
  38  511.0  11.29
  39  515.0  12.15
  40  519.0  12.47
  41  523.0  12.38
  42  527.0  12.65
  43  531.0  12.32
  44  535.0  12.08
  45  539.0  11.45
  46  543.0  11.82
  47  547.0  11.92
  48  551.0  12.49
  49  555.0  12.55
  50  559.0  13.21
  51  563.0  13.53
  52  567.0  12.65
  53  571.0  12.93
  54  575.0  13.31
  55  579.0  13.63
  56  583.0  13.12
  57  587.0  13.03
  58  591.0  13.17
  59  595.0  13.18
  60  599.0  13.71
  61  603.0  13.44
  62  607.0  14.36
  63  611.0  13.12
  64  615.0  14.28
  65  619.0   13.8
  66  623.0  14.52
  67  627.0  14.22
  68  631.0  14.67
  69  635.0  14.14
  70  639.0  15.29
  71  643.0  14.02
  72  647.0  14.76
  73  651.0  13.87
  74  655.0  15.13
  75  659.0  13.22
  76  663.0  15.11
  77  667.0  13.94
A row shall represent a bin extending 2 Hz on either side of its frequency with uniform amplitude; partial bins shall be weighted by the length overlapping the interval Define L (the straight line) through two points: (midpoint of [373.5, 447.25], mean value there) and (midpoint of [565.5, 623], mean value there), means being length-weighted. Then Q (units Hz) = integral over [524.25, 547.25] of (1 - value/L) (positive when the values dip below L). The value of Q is 2.3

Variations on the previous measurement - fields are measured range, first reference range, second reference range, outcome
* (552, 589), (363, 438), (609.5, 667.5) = 2.6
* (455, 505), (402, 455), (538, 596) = 1.9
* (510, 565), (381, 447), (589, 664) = 5.8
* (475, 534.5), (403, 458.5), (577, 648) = 4.1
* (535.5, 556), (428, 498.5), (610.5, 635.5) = 1.8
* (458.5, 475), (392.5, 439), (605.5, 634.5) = 1.6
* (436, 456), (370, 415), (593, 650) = 2.8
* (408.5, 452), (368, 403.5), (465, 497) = 3.4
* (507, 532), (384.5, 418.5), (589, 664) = 3.4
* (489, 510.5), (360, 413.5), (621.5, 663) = 3.5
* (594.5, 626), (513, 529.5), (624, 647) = 0.4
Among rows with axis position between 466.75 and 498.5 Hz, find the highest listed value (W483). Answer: 13.26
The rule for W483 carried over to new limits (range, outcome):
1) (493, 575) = 13.53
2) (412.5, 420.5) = 12.82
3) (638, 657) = 15.29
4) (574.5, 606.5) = 13.71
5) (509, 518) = 12.15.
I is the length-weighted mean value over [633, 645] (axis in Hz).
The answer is 14.5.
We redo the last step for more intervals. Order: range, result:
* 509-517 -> 11.7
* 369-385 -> 13.9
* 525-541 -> 12.1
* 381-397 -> 14.6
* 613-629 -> 14.2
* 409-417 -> 12.9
